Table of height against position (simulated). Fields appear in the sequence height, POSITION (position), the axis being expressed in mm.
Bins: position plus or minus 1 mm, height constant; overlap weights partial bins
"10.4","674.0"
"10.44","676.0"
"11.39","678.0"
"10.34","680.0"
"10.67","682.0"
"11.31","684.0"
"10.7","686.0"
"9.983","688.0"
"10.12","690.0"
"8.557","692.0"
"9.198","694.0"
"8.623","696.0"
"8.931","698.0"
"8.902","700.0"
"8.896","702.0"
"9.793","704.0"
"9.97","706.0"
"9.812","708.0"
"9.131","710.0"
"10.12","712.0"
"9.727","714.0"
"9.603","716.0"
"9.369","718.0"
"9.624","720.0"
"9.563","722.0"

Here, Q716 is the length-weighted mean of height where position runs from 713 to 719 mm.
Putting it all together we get 9.57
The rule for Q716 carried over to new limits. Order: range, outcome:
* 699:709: 9.47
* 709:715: 9.66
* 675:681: 10.7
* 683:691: 10.5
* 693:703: 8.91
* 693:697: 8.91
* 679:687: 10.8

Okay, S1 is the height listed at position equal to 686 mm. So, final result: 10.7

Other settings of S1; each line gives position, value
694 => 9.198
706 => 9.97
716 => 9.603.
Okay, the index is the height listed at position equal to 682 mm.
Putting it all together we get 10.67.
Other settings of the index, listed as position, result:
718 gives 9.369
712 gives 10.12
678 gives 11.39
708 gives 9.812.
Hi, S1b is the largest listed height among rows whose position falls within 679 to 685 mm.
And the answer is 11.31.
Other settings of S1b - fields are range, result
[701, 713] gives 10.12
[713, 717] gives 9.727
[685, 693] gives 10.7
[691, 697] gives 9.198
